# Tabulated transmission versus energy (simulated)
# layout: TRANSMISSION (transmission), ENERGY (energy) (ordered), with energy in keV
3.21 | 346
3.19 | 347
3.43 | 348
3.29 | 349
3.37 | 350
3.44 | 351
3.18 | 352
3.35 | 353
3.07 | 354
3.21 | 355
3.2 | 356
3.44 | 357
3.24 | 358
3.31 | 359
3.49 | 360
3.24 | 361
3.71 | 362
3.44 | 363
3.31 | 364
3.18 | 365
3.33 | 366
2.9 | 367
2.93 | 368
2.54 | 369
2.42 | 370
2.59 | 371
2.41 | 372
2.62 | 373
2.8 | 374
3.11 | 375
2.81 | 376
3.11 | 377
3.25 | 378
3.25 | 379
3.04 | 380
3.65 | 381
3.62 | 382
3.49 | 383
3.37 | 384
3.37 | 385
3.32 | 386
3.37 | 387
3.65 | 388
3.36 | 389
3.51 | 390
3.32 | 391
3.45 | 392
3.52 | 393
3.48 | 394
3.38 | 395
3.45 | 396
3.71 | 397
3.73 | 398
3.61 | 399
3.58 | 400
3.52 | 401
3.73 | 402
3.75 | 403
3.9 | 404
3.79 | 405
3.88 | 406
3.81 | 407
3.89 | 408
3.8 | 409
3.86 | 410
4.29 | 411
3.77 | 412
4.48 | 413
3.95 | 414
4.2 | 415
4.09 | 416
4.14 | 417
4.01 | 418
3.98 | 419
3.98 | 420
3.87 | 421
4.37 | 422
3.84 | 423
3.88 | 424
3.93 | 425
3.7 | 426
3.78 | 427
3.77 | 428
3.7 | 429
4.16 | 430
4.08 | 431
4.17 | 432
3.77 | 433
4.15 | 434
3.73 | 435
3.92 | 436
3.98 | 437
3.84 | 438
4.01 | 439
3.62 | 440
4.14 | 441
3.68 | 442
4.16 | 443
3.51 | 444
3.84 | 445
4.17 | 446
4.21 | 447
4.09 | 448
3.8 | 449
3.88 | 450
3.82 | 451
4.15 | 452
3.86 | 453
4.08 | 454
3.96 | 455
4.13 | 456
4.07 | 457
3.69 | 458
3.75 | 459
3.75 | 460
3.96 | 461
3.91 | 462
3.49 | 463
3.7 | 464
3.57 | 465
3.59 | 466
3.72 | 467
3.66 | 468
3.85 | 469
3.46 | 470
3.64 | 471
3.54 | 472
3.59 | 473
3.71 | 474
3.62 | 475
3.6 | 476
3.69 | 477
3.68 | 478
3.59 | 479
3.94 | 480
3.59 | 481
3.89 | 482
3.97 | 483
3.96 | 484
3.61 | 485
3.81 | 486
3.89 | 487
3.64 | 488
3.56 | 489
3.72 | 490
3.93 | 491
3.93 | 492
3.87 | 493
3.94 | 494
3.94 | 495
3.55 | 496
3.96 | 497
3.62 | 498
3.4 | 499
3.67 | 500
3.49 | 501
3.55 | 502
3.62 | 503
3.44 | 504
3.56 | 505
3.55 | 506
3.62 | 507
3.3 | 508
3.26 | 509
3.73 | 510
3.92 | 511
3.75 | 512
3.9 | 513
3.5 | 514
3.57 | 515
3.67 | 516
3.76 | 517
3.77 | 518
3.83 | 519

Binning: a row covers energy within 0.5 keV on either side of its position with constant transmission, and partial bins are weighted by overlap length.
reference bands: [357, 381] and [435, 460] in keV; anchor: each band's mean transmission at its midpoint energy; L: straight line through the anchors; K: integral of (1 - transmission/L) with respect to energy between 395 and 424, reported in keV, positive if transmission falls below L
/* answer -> -3.1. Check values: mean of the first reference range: 3.07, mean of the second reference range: 3.92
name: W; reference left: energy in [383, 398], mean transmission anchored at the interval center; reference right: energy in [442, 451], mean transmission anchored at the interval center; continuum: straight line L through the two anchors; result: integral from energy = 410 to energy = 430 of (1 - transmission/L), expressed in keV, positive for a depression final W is -1.5 keV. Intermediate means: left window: 3.46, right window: 3.93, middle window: 3.99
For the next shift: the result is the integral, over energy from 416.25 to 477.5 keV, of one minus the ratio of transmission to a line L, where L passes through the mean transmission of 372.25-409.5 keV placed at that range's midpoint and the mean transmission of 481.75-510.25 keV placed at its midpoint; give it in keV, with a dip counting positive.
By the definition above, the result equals -4.9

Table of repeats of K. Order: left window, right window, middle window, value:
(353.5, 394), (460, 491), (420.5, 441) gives -2.55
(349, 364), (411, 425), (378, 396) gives 1.32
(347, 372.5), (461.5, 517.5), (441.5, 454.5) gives -1.58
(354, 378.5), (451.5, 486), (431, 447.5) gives -1.73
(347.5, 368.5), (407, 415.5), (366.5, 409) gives 4.22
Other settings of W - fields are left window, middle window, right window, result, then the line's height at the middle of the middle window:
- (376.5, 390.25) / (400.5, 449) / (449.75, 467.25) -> -4.0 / 3.63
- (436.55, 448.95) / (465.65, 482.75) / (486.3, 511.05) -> 0.5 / 3.78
